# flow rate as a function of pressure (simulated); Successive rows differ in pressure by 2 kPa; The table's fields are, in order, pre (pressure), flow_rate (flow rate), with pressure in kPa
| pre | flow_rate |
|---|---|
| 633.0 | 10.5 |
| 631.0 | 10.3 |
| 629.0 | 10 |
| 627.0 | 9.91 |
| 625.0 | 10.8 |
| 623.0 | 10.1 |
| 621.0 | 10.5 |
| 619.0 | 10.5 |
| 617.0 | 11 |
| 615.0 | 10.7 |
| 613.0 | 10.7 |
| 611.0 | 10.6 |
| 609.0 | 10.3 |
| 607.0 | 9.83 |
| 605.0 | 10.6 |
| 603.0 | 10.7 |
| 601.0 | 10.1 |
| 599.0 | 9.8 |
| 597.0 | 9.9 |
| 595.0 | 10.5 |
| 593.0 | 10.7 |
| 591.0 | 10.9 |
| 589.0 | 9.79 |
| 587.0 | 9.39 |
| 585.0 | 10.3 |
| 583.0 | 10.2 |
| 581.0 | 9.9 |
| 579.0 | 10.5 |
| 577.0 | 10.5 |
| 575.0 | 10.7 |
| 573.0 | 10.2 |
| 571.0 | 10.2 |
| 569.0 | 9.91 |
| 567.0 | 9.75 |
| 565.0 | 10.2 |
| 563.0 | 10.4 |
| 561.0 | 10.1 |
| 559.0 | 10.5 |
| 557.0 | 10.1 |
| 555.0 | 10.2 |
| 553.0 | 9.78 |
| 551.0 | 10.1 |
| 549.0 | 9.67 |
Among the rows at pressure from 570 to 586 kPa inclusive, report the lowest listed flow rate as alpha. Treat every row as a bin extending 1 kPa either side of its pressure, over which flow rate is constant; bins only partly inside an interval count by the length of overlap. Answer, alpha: 9.9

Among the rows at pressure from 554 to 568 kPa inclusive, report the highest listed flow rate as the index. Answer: 10.5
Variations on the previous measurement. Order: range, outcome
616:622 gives 11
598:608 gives 10.7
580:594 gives 10.9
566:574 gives 10.2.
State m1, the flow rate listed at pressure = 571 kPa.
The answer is 10.2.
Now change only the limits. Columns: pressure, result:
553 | 9.78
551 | 10.1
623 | 10.1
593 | 10.7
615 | 10.7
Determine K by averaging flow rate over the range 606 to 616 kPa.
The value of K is 10.4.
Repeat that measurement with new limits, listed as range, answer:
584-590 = 9.83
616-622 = 10.7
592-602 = 10.2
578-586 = 10.2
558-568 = 10.2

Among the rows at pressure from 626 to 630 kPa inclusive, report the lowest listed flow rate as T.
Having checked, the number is 9.91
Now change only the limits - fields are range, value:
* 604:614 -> 9.83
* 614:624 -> 10.1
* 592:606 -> 9.8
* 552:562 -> 9.78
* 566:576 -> 9.75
